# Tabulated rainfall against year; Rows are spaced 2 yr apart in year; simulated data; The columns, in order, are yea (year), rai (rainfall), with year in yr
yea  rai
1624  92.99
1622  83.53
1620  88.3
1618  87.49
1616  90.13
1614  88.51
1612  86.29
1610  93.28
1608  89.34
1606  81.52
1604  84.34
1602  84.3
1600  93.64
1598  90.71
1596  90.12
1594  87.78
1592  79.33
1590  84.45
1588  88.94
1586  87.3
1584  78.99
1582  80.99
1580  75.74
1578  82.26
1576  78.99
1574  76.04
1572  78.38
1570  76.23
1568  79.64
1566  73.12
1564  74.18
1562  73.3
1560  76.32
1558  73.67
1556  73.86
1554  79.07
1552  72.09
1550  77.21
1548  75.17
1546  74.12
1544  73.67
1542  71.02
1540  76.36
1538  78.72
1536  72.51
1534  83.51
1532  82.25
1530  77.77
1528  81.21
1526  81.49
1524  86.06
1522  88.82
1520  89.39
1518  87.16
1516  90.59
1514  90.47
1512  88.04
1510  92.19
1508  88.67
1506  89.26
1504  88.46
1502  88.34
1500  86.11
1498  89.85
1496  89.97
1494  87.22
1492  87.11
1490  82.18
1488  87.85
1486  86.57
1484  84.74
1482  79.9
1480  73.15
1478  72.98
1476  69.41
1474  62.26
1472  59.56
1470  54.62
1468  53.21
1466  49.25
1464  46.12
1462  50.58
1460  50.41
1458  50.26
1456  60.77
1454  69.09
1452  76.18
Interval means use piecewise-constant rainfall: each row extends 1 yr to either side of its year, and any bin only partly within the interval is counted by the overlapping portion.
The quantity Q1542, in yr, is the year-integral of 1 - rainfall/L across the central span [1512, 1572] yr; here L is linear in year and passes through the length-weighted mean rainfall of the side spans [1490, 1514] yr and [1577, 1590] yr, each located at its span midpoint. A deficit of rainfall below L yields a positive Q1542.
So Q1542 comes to 4.6 yr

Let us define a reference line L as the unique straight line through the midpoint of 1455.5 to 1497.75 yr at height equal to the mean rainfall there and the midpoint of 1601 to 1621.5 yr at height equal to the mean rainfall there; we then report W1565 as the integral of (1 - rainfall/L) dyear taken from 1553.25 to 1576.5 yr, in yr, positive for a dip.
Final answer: 1.4 yr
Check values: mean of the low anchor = 69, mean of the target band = 76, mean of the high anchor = 87.3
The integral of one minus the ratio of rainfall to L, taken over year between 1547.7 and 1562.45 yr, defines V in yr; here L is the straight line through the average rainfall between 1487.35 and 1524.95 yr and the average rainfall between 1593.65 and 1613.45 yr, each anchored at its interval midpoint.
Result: 2.2 yr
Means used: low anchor 88.3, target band 75.1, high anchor 88.2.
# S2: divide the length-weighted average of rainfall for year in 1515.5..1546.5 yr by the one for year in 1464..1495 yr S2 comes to 1.1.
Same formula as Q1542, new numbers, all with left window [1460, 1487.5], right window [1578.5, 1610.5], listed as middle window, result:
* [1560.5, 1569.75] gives 0.6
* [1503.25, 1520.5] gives -4.4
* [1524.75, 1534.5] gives -0.9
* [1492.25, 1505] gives -3.6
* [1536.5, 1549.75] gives 0.3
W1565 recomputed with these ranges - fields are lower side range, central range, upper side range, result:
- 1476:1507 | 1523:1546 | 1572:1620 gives 1.7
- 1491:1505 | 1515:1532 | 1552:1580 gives -0.3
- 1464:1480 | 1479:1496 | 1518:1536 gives -4.4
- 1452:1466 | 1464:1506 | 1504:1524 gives -2.4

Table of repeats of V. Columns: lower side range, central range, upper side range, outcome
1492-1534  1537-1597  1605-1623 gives 6.27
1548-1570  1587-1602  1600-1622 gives -0.72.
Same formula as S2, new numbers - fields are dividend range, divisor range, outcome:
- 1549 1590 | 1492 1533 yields 0.89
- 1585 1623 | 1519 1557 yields 1.11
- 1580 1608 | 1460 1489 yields 1.30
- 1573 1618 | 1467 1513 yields 1.06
